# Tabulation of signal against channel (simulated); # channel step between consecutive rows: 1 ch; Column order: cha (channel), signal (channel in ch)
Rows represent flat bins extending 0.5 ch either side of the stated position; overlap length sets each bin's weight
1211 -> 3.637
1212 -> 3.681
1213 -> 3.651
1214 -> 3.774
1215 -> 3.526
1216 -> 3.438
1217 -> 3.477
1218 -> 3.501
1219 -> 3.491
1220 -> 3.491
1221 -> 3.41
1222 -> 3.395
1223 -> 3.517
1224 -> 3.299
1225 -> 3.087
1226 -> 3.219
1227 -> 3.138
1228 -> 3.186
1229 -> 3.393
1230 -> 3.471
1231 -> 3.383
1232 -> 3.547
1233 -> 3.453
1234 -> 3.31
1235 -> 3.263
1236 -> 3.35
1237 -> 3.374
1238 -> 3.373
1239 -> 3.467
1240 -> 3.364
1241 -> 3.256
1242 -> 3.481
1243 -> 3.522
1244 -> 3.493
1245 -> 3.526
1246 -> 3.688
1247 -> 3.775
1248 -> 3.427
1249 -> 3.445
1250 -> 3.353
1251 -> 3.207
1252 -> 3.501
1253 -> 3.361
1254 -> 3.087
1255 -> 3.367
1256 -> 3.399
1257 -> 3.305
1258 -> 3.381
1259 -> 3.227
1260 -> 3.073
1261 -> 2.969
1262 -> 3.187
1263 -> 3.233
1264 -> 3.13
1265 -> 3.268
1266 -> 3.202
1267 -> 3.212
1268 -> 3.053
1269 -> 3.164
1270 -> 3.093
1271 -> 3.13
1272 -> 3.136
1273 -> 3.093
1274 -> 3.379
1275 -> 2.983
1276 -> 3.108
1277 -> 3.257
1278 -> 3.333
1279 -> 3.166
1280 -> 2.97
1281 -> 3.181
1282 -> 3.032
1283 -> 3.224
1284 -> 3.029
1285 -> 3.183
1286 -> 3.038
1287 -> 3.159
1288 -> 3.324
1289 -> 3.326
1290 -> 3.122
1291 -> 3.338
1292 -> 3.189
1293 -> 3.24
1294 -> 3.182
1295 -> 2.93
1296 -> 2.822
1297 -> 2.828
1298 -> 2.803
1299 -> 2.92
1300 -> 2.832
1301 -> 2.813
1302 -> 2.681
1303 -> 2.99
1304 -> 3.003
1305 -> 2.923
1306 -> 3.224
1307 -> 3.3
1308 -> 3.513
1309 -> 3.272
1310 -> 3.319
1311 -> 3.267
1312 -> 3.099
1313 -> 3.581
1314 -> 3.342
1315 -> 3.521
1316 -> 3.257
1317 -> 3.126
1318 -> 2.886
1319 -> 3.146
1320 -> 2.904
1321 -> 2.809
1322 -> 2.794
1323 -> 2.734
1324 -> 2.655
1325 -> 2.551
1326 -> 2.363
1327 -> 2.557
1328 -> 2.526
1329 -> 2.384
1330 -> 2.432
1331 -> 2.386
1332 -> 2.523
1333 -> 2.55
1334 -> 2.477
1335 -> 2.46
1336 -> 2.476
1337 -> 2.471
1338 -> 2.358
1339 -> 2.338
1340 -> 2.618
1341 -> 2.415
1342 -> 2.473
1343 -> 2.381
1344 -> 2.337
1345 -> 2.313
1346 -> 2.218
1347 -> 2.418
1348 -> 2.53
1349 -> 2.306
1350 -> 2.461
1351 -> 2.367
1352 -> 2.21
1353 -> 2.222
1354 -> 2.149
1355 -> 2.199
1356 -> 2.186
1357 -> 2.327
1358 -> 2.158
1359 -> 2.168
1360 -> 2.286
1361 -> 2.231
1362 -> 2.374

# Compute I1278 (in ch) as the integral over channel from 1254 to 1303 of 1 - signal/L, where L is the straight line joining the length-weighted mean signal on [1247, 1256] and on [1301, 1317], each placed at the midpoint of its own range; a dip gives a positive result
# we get 2.5 ch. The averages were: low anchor 3.37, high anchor 3.2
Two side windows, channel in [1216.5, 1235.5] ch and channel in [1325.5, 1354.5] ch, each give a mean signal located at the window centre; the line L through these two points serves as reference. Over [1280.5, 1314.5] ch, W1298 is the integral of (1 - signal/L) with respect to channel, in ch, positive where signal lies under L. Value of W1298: -4.4 ch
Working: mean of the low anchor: 3.37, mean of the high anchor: 2.4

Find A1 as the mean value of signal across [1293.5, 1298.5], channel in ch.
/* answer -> 2.91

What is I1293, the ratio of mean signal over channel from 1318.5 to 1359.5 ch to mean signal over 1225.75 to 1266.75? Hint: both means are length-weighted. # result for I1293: 0.73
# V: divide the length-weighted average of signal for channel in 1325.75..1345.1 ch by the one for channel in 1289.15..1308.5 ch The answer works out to 0.80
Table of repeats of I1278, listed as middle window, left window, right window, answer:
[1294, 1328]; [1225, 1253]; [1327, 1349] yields -3.7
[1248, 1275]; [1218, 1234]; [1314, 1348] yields -1.0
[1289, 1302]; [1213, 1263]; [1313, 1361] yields -0.5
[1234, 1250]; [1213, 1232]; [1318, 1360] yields -1.0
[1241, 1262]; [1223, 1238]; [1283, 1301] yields -0.8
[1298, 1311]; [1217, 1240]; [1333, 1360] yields -1.7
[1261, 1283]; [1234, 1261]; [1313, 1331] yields 0.3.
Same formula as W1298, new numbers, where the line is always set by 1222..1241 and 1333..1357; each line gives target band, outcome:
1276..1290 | -1.3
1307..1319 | -2.9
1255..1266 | -0.5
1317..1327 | -0.8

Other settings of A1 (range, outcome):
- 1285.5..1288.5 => 3.17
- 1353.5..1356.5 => 2.18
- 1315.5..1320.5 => 3.06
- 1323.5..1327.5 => 2.53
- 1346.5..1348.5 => 2.47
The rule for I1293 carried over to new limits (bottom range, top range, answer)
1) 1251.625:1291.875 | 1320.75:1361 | 0.75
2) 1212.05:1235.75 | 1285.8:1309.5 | 0.90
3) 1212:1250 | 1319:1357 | 0.71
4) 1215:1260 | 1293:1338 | 0.85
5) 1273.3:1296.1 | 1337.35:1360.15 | 0.74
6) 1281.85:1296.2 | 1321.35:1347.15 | 0.78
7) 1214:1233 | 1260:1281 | 0.93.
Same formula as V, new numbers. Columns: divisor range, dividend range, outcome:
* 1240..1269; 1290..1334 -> 0.88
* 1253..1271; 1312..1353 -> 0.82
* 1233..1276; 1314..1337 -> 0.82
